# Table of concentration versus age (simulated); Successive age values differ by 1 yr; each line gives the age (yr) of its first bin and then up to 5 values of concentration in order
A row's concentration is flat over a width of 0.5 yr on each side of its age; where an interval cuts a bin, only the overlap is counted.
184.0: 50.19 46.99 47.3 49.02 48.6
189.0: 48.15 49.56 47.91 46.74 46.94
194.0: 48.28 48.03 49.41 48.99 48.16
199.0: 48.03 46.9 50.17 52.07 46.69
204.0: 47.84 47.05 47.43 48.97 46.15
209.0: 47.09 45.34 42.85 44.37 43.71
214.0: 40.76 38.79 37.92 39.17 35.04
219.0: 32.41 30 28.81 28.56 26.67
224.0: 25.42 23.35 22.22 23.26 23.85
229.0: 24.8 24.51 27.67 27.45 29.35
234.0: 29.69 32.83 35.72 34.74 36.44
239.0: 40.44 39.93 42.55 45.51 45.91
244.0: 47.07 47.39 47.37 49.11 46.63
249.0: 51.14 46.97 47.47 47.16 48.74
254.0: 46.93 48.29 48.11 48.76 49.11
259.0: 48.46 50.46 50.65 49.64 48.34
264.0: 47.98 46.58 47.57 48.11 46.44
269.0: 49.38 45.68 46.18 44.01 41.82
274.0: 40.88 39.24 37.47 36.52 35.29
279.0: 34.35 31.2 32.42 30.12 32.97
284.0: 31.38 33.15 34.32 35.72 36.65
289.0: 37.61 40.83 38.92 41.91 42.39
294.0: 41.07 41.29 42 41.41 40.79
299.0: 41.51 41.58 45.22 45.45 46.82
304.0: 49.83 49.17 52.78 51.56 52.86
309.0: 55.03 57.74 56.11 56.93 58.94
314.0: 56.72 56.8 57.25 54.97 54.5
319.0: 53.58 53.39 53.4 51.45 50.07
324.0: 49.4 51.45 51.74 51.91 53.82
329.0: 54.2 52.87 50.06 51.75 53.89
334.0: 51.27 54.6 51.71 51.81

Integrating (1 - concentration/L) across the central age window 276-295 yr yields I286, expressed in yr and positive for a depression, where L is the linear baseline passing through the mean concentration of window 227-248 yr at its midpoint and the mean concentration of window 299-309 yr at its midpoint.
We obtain 3.8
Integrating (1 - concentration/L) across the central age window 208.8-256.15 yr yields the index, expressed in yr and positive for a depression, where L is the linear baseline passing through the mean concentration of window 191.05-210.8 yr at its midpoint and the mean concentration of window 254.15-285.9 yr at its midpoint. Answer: 7.85 yr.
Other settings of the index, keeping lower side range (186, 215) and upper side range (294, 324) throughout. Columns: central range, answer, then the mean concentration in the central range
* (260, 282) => 2.93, 42.7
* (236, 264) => 1.41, 46.3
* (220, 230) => 4.70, 25.4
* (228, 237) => 3.57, 29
